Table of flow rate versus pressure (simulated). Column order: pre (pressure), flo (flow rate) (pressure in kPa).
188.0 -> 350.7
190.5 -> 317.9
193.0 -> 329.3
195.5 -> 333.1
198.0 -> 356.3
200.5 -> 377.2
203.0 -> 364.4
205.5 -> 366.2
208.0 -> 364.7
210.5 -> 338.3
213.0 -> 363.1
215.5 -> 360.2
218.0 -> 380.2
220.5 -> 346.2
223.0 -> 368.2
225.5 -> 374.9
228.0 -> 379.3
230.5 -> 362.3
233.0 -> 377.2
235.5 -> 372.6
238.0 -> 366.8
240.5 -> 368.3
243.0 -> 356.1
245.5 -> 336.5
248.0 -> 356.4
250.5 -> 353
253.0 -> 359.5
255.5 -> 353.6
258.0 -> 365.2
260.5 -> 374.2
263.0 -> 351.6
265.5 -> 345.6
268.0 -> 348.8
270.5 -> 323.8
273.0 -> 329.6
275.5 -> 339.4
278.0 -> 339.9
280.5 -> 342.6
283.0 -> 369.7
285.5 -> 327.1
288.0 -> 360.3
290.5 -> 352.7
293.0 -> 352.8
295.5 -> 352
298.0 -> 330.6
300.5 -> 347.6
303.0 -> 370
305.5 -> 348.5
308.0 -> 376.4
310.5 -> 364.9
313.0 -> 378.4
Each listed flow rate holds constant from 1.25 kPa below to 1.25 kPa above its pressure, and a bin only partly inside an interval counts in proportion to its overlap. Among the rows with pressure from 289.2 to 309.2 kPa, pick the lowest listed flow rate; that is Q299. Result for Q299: 330.6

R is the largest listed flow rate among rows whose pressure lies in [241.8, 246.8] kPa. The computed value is 356.1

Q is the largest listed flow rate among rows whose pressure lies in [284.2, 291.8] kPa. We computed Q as 360.3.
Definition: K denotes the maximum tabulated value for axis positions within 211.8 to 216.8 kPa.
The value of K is 363.1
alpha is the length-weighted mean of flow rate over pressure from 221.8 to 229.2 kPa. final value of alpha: 374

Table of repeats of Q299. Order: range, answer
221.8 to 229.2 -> 368.2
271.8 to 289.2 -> 327.1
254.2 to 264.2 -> 351.6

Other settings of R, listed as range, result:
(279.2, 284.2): 369.7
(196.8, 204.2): 377.2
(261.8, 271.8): 351.6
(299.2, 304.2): 370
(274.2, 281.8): 342.6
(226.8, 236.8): 379.3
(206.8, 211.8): 364.7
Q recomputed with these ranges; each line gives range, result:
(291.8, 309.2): 376.4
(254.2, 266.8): 374.2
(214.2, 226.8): 380.2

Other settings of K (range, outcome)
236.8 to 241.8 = 368.3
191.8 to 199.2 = 356.3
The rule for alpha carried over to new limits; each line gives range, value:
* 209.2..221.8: 358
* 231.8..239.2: 372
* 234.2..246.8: 360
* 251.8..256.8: 357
